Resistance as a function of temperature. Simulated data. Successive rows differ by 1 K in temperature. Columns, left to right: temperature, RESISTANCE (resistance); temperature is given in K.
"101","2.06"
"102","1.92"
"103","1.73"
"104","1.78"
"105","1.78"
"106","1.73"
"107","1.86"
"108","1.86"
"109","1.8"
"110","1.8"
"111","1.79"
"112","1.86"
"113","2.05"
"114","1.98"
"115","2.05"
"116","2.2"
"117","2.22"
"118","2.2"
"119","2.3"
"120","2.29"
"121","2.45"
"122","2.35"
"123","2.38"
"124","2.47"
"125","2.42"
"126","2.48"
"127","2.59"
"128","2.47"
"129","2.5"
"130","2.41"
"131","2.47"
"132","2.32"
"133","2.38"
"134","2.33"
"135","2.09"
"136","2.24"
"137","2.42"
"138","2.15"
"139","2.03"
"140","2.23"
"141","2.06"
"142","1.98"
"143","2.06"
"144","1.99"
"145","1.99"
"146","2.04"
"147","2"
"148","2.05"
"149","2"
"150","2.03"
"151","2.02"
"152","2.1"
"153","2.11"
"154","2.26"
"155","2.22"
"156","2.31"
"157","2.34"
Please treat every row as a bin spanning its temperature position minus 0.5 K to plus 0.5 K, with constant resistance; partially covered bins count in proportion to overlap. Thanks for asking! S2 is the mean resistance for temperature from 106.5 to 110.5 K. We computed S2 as 1.83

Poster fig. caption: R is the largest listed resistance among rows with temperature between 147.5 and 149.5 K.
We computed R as 2.05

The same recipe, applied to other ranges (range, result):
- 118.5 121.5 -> 2.45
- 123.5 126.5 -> 2.48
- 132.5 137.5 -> 2.42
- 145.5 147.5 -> 2.04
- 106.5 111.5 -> 1.86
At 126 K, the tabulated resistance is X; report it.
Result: 2.48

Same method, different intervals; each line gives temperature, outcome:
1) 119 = 2.3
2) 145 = 1.99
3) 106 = 1.73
